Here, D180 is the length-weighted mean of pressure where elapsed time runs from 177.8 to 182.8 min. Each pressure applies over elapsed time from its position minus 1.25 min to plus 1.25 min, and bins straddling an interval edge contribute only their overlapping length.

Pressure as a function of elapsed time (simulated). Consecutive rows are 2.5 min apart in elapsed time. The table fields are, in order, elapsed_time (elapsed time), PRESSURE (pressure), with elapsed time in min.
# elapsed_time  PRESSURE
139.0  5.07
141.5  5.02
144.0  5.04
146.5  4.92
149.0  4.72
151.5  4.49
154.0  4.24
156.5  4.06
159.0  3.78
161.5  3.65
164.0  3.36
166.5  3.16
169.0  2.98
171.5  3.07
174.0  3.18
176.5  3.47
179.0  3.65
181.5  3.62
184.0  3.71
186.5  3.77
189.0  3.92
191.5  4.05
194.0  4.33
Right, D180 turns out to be 3.64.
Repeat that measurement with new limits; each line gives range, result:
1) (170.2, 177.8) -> 3.24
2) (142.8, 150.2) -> 4.89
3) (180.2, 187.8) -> 3.7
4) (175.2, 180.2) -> 3.56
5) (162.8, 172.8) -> 3.14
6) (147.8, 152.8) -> 4.6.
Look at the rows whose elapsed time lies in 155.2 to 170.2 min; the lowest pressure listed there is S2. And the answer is 2.98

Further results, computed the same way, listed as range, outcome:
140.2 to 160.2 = 3.78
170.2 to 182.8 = 3.07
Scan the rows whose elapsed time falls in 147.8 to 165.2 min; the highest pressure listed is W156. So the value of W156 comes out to 4.72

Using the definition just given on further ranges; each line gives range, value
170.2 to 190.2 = 3.92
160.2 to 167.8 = 3.65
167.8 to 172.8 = 3.07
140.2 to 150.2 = 5.04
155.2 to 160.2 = 4.06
